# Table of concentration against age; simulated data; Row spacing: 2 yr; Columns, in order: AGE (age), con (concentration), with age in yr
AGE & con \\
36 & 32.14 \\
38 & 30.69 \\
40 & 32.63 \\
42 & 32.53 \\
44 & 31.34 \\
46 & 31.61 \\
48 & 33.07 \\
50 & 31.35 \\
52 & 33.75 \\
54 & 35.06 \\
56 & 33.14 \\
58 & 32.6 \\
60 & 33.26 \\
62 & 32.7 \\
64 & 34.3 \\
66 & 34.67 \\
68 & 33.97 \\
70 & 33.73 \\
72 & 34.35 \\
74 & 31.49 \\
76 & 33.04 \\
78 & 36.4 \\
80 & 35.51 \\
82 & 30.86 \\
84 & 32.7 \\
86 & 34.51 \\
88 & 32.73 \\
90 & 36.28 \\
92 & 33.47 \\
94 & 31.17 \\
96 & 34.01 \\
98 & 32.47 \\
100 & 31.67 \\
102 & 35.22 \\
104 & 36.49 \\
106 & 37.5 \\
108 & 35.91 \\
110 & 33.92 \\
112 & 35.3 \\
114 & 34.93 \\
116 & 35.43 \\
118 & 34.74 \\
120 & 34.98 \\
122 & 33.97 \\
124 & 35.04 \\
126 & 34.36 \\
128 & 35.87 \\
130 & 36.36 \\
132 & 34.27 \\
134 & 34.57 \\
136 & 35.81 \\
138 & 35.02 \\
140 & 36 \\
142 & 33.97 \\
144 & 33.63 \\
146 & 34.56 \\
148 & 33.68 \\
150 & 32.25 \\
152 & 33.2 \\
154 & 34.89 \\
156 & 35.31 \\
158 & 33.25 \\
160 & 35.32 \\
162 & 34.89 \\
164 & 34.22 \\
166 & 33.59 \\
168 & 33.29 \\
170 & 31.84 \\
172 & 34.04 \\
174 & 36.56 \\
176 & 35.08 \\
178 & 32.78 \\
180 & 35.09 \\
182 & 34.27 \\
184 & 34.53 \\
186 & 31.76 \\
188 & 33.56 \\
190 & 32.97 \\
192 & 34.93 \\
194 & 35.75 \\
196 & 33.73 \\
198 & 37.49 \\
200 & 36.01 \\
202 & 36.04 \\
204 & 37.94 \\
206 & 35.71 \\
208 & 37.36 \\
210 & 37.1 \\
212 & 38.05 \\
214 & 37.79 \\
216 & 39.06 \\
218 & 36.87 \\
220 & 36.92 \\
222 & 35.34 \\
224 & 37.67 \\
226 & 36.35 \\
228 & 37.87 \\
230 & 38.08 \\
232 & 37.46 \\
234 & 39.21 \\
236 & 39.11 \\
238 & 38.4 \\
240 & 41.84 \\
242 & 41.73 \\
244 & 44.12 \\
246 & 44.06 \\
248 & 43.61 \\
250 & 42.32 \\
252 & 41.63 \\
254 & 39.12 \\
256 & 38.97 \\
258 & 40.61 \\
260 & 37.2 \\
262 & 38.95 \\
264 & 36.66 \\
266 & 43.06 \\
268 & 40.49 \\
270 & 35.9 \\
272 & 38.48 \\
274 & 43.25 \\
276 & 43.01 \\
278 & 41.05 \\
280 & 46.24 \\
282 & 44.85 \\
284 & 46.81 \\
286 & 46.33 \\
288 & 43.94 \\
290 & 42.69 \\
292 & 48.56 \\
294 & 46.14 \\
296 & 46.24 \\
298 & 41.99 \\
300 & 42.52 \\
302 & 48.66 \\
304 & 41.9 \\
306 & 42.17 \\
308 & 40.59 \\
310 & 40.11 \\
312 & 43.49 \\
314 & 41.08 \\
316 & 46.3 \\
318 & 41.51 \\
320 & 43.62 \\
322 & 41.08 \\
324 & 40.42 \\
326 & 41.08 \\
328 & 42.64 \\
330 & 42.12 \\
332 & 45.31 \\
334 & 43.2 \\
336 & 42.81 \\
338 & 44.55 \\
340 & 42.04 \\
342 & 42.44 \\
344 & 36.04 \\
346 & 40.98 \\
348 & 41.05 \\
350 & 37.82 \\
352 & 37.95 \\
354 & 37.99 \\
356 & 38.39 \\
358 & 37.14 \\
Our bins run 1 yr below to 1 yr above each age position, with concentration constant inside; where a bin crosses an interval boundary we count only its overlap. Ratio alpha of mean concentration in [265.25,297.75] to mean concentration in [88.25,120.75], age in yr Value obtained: 1.26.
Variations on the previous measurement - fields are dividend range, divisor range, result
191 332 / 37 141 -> 1.19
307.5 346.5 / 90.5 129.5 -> 1.22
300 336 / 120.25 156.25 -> 1.23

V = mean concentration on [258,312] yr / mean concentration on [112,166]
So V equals 1.2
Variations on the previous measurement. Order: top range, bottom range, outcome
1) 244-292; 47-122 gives 1.23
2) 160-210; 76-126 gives 1.01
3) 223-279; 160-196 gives 1.17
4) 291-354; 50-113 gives 1.25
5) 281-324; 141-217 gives 1.25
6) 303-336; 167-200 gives 1.23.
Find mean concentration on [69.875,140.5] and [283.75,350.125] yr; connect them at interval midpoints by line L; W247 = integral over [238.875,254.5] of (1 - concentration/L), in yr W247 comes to -0.9 yr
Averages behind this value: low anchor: 34.4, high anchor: 42.9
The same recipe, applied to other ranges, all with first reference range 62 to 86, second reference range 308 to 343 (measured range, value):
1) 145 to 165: 1.3 yr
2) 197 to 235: 1.4 yr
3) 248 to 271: 0.3 yr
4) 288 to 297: -0.9 yr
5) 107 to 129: 0.2 yr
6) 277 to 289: -1.1 yr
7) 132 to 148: 0.6 yr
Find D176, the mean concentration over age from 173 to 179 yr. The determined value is 34.8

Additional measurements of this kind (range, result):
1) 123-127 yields 34.7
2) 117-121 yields 34.9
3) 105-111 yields 35.8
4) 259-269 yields 39.3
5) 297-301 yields 42.3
